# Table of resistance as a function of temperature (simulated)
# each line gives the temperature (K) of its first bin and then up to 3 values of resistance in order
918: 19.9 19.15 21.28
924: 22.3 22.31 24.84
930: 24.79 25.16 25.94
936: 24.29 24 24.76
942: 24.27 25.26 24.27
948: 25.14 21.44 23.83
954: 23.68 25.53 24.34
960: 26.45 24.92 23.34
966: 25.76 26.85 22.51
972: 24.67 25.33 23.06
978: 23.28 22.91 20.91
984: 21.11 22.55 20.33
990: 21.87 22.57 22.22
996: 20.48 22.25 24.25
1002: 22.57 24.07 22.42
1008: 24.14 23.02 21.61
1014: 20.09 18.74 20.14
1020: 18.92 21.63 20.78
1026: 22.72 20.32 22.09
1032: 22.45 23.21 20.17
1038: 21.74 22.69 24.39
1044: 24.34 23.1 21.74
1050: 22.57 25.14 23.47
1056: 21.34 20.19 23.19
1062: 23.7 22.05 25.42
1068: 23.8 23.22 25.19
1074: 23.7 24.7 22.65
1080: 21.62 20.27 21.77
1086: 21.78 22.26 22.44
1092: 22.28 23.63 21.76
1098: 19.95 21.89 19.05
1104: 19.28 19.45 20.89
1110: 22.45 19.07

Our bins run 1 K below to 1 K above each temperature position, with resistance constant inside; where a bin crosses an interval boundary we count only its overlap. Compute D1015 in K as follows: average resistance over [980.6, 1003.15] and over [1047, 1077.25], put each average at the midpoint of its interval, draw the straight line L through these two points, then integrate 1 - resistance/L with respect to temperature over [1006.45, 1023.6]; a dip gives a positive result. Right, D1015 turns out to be 1.0 K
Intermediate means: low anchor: 22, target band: 21.1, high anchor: 23.3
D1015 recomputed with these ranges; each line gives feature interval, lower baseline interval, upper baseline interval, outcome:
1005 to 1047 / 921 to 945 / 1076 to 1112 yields 1.29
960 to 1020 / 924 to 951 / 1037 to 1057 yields 2.55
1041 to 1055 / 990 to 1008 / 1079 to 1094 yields -0.82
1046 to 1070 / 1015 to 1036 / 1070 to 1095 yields -1.07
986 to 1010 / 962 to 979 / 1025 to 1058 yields 1.17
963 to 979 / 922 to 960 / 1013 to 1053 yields -0.62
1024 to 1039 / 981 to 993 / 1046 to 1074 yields 0.53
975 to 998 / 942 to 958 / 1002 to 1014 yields 1.33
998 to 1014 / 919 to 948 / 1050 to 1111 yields 0.11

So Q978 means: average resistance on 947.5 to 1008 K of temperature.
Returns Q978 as 23.4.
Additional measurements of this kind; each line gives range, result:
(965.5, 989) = 23.2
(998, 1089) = 22.4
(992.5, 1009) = 22.8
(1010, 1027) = 20.7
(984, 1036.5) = 21.8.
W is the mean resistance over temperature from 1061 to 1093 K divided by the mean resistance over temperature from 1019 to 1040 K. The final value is 1.07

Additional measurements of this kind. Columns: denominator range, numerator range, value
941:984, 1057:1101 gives 0.94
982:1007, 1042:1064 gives 1.03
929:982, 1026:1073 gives 0.94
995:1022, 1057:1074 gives 1.07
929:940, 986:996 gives 0.87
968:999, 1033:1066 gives 1.01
